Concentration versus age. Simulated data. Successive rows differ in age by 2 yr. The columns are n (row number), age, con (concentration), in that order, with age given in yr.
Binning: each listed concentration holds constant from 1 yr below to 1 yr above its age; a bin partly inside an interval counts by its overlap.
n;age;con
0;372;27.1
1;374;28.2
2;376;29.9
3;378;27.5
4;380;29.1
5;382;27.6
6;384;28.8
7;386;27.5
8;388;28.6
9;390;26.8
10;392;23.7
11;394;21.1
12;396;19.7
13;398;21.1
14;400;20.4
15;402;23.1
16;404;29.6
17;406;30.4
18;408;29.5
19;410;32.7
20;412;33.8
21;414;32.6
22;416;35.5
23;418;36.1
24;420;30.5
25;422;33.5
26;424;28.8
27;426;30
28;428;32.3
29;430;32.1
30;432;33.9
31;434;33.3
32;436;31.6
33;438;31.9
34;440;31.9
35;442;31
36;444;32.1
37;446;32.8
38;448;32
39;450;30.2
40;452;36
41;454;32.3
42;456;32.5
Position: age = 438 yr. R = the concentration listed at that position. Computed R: 31.9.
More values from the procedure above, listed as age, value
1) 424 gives 28.8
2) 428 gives 32.3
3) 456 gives 32.5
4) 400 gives 20.4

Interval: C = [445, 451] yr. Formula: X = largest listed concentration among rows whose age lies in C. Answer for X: 32.8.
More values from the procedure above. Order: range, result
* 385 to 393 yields 28.6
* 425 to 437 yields 33.9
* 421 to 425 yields 33.5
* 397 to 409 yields 30.4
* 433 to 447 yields 33.3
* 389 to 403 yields 26.8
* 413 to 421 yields 36.1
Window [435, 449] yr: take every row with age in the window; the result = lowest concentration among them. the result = 31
